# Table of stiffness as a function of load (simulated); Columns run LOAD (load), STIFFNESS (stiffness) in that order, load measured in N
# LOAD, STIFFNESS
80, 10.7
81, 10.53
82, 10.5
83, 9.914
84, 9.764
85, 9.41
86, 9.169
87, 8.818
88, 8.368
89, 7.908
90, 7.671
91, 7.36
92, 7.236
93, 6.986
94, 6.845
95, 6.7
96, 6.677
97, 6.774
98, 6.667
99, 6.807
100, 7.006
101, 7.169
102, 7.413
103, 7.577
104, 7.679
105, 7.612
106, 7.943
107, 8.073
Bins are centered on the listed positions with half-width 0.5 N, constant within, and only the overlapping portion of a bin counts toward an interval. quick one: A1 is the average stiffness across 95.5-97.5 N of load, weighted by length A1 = 6.73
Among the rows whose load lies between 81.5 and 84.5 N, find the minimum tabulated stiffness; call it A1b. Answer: 9.764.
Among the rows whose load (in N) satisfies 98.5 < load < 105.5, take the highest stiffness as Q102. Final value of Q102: 7.679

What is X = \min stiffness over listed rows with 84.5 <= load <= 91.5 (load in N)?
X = 7.36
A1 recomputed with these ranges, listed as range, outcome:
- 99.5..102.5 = 7.2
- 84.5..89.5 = 8.73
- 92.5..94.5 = 6.92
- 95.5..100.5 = 6.79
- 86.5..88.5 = 8.59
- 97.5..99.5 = 6.74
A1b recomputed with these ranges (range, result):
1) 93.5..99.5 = 6.667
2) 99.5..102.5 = 7.006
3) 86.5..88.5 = 8.368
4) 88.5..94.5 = 6.845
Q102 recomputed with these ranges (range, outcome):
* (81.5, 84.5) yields 10.5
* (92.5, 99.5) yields 6.986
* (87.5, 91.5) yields 8.368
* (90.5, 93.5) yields 7.36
